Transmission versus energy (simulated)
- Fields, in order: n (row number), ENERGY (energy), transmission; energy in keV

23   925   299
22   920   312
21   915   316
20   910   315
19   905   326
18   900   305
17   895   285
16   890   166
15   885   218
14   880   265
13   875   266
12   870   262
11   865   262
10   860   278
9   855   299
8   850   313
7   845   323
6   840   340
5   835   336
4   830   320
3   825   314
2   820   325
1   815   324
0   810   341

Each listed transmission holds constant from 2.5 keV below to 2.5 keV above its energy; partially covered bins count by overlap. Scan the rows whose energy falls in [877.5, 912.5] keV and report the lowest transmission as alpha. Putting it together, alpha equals 166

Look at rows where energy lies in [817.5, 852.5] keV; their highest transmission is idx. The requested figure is 340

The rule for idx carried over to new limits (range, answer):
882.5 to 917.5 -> 326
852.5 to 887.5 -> 299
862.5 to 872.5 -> 262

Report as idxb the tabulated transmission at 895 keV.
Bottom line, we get 285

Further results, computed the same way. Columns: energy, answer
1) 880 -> 265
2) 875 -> 266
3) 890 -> 166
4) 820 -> 325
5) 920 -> 312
